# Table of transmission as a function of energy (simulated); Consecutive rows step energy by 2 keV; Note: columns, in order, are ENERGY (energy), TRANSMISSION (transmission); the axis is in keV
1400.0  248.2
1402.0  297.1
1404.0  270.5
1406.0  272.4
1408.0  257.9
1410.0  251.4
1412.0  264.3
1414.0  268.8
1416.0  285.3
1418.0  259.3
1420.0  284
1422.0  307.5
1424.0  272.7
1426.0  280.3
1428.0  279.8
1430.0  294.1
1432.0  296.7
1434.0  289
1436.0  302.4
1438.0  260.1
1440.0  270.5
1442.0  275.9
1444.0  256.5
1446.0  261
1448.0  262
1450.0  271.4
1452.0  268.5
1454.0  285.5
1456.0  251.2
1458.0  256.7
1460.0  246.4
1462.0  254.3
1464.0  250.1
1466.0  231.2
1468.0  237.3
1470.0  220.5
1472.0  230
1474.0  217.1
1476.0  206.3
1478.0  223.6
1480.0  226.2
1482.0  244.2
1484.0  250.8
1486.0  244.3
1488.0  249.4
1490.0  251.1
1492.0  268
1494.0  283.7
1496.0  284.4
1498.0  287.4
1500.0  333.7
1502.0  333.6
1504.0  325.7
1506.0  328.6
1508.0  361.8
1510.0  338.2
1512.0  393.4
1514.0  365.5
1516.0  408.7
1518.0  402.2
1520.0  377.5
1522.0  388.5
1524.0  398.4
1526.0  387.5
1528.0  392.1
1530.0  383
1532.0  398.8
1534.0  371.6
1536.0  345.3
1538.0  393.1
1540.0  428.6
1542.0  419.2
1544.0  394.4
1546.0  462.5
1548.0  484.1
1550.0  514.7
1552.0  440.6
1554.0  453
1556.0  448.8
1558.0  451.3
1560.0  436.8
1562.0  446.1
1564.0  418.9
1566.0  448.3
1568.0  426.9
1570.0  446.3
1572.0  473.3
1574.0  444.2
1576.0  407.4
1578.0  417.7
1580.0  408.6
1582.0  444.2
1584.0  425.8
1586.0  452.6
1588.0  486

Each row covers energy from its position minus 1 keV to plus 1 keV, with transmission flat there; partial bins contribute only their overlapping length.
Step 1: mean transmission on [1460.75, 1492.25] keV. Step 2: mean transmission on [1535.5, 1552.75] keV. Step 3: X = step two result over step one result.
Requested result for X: 1.83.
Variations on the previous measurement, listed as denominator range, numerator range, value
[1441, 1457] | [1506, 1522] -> 1.41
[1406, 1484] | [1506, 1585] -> 1.59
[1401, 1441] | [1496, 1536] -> 1.31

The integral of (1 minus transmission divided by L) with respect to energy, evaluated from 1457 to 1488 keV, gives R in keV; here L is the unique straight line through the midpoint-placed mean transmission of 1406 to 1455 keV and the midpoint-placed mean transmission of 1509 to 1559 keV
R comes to 8.7 keV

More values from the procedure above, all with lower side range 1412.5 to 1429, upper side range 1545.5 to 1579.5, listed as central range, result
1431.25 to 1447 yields 1.3 keV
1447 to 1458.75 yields 1.9 keV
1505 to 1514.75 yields 0.7 keV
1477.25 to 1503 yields 6.7 keV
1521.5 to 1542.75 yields 1.0 keV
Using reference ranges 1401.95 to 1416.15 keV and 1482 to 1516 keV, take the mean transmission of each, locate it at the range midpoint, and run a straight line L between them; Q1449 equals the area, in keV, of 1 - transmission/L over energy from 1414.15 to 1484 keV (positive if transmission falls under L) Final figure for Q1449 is 6.0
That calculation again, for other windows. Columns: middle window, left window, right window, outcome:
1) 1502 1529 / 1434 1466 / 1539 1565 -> 0.60 keV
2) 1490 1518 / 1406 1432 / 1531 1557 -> 3.58 keV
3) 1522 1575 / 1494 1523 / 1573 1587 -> -4.36 keV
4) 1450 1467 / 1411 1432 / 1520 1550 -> 3.42 keV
